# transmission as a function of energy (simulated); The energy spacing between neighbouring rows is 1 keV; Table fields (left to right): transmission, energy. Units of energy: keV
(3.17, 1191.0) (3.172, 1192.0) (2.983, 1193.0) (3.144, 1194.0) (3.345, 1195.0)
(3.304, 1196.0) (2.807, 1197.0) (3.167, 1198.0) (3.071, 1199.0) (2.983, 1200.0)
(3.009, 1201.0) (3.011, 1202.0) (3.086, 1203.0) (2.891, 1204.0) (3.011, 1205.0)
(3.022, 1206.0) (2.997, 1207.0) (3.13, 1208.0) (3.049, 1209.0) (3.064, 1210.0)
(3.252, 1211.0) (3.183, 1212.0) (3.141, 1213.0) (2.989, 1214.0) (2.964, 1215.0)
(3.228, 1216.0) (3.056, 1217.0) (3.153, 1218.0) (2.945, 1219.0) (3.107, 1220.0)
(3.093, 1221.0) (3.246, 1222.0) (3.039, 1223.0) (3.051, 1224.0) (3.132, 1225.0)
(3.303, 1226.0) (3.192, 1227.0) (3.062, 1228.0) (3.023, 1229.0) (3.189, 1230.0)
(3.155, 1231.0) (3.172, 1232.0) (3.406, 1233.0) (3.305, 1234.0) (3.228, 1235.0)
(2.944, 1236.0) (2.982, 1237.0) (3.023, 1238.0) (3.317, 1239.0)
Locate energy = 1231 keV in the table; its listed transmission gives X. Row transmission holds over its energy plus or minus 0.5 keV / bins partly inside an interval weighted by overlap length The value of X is 3.155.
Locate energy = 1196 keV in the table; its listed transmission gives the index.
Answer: 3.304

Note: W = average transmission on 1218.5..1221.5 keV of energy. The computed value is 3.05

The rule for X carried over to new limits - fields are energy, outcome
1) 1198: 3.167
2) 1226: 3.303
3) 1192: 3.172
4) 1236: 2.944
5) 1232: 3.172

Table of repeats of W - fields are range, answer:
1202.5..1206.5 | 3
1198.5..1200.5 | 3.03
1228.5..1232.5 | 3.13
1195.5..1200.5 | 3.07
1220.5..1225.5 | 3.11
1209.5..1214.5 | 3.13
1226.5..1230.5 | 3.12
